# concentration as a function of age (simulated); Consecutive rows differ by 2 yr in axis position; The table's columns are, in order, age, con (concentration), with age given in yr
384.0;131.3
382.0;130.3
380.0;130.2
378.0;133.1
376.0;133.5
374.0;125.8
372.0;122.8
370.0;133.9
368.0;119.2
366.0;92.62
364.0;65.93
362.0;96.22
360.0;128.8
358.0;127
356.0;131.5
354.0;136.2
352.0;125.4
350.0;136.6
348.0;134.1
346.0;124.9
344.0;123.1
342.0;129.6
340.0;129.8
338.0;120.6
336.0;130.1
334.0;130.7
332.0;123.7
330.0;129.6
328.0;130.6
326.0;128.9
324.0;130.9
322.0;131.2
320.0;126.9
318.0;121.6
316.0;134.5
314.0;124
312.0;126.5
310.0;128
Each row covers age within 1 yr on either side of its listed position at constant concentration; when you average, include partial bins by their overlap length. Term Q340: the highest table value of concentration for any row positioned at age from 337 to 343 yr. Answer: 129.8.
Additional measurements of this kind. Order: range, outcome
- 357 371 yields 133.9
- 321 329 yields 131.2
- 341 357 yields 136.6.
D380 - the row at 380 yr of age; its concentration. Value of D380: 130.2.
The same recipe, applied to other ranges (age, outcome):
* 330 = 129.6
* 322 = 131.2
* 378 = 133.1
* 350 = 136.6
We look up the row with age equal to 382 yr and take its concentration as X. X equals 130.3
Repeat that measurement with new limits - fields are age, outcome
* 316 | 134.5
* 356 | 131.5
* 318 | 121.6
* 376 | 133.5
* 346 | 124.9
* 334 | 130.7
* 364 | 65.93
